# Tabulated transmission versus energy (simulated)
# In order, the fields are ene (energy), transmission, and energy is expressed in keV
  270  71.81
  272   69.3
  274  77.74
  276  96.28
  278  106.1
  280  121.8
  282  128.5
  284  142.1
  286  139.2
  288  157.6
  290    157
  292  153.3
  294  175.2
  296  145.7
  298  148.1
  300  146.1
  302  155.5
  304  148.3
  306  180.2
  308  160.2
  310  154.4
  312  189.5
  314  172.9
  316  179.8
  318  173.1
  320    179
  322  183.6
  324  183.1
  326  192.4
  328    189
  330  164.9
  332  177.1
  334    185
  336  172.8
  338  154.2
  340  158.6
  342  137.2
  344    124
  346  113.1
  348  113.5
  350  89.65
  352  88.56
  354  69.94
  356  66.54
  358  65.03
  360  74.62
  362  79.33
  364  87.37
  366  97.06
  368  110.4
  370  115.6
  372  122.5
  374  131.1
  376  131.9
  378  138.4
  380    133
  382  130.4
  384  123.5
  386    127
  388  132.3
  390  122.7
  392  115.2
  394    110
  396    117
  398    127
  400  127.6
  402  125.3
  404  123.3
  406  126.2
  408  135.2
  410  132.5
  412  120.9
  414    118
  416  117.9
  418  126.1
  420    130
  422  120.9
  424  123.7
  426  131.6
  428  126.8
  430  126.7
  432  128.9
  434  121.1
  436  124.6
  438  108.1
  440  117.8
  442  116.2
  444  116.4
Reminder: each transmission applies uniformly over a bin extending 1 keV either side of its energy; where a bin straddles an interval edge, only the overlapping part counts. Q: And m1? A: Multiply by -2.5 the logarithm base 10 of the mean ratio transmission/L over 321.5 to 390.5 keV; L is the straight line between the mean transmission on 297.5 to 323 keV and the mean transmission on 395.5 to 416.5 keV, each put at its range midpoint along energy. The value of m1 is 0.16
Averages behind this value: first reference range 167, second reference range 125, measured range 128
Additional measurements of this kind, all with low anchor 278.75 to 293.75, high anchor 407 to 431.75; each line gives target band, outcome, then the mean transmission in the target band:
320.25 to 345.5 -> -0.214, 168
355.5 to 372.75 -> 0.411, 91.2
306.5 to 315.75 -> -0.212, 171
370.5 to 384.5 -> 0.014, 130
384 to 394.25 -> 0.065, 122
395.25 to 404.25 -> 0.037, 124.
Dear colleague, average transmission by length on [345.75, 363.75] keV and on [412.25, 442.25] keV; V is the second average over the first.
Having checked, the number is 1.5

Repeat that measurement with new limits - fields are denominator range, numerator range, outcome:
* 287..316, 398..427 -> 0.78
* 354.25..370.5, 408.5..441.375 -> 1.45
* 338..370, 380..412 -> 1.24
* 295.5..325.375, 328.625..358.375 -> 0.76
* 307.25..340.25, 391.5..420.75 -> 0.71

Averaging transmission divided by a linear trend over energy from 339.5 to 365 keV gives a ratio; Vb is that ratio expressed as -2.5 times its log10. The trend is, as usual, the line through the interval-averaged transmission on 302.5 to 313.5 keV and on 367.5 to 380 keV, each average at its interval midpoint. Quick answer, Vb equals 0.41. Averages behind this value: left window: 166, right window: 126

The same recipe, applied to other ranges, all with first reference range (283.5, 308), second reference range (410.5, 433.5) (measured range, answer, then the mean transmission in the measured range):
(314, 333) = -0.212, 180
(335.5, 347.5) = 0.023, 141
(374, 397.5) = 0.063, 126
